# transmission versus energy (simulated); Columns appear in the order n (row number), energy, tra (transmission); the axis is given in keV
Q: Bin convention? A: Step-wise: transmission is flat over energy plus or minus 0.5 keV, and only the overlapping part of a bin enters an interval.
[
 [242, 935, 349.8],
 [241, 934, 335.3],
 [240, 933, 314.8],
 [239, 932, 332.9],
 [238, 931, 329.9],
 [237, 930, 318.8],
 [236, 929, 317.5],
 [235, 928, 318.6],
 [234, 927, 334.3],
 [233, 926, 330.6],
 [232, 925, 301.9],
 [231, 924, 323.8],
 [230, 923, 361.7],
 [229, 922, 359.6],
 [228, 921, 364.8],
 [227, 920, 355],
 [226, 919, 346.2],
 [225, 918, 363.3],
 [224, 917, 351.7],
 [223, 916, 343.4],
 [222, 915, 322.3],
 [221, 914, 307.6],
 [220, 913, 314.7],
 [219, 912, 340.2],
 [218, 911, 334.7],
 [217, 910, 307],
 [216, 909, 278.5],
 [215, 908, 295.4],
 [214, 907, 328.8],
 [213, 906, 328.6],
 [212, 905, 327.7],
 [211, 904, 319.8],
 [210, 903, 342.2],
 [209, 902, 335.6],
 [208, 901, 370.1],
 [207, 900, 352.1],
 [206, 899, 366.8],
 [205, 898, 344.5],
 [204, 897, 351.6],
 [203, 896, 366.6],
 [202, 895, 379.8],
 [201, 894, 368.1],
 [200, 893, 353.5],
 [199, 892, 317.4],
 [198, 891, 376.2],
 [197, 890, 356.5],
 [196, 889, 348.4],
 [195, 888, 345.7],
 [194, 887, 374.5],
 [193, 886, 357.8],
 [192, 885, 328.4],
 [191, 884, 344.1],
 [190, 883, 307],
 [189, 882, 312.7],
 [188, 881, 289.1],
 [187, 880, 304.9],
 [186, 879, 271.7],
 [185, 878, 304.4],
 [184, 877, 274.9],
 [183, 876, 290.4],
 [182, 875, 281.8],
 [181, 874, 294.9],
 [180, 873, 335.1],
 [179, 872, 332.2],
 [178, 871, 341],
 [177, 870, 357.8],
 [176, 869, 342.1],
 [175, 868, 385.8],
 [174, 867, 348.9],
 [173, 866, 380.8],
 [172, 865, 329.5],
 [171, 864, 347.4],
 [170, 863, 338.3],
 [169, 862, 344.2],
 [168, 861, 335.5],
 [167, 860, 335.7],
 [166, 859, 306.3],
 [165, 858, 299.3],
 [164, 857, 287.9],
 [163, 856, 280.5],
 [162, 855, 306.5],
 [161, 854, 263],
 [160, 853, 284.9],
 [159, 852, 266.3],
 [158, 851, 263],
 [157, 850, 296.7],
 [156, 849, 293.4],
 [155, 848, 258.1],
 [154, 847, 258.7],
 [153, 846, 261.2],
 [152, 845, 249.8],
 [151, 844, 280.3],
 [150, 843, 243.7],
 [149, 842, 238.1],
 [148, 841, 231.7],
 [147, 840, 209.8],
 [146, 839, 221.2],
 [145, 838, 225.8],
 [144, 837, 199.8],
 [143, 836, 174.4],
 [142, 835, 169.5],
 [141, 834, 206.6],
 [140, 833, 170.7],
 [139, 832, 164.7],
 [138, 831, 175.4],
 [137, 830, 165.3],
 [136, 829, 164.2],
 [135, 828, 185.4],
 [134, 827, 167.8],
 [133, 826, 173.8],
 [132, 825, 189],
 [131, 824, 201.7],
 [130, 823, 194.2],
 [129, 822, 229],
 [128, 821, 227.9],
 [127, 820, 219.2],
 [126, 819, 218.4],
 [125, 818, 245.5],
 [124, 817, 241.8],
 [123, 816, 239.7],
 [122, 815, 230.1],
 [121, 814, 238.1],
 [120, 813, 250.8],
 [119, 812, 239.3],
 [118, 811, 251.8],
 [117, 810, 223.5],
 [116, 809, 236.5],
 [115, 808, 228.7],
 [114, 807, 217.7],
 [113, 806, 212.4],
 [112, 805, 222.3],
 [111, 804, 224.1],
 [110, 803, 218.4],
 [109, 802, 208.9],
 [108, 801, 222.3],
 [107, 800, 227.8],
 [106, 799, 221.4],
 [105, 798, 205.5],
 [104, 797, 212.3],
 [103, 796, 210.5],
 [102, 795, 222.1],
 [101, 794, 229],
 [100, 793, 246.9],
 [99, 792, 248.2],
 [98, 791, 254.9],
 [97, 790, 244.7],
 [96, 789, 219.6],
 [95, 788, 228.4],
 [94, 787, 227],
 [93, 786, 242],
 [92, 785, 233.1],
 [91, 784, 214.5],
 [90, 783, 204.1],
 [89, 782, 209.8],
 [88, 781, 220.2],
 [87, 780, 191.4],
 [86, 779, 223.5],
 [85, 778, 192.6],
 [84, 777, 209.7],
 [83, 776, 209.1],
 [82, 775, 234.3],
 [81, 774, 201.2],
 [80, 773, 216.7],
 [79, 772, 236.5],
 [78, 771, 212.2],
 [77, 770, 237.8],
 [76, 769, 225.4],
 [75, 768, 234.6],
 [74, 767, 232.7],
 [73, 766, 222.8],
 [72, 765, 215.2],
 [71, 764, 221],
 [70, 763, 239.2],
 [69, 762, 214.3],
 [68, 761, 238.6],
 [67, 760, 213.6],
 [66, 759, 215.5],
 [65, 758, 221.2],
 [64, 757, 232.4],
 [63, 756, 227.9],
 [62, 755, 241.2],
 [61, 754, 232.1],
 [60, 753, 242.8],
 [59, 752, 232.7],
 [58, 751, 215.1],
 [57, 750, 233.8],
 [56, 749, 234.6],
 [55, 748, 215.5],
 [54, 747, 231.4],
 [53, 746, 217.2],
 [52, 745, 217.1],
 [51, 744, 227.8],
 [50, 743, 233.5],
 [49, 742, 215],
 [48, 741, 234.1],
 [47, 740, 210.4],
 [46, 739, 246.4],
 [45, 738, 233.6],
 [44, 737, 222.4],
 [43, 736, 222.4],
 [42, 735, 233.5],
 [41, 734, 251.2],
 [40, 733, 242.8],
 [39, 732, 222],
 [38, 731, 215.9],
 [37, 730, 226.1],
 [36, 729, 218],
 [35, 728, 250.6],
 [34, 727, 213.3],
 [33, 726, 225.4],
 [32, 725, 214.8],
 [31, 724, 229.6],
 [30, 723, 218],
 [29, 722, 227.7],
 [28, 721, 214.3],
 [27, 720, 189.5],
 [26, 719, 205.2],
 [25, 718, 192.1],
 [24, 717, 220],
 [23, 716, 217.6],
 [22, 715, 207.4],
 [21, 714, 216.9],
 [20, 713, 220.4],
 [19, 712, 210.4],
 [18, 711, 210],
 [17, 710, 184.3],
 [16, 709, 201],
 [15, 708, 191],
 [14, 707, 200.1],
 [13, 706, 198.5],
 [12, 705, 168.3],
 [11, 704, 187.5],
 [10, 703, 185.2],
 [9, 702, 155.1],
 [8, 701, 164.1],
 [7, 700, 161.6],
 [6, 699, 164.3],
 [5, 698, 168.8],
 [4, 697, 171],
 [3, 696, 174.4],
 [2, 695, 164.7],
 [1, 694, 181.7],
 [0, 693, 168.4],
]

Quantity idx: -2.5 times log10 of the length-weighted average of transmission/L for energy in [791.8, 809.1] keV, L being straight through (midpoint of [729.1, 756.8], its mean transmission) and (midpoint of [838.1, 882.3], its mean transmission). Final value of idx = 0.18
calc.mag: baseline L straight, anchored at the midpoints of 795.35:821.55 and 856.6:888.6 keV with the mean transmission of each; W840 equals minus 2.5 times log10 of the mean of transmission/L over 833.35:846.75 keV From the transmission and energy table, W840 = 0.23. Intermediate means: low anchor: 227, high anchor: 326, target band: 224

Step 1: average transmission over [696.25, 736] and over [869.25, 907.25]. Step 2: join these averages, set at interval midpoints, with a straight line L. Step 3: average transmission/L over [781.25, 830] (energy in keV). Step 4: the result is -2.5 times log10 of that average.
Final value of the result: 0.22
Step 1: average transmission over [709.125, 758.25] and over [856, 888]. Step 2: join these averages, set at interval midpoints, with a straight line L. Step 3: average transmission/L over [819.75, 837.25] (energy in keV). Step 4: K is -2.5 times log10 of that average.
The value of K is 0.485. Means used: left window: 223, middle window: 187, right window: 325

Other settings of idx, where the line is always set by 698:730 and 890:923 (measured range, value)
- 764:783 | 0.13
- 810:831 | 0.29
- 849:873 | -0.04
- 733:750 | -0.03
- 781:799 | 0.14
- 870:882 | 0.05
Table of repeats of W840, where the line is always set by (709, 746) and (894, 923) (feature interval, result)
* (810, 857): 0.264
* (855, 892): -0.034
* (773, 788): 0.184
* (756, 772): 0.087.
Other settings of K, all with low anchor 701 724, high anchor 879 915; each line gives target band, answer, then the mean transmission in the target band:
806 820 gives 0.171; 234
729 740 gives -0.064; 230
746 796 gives 0.083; 225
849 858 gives 0.077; 283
